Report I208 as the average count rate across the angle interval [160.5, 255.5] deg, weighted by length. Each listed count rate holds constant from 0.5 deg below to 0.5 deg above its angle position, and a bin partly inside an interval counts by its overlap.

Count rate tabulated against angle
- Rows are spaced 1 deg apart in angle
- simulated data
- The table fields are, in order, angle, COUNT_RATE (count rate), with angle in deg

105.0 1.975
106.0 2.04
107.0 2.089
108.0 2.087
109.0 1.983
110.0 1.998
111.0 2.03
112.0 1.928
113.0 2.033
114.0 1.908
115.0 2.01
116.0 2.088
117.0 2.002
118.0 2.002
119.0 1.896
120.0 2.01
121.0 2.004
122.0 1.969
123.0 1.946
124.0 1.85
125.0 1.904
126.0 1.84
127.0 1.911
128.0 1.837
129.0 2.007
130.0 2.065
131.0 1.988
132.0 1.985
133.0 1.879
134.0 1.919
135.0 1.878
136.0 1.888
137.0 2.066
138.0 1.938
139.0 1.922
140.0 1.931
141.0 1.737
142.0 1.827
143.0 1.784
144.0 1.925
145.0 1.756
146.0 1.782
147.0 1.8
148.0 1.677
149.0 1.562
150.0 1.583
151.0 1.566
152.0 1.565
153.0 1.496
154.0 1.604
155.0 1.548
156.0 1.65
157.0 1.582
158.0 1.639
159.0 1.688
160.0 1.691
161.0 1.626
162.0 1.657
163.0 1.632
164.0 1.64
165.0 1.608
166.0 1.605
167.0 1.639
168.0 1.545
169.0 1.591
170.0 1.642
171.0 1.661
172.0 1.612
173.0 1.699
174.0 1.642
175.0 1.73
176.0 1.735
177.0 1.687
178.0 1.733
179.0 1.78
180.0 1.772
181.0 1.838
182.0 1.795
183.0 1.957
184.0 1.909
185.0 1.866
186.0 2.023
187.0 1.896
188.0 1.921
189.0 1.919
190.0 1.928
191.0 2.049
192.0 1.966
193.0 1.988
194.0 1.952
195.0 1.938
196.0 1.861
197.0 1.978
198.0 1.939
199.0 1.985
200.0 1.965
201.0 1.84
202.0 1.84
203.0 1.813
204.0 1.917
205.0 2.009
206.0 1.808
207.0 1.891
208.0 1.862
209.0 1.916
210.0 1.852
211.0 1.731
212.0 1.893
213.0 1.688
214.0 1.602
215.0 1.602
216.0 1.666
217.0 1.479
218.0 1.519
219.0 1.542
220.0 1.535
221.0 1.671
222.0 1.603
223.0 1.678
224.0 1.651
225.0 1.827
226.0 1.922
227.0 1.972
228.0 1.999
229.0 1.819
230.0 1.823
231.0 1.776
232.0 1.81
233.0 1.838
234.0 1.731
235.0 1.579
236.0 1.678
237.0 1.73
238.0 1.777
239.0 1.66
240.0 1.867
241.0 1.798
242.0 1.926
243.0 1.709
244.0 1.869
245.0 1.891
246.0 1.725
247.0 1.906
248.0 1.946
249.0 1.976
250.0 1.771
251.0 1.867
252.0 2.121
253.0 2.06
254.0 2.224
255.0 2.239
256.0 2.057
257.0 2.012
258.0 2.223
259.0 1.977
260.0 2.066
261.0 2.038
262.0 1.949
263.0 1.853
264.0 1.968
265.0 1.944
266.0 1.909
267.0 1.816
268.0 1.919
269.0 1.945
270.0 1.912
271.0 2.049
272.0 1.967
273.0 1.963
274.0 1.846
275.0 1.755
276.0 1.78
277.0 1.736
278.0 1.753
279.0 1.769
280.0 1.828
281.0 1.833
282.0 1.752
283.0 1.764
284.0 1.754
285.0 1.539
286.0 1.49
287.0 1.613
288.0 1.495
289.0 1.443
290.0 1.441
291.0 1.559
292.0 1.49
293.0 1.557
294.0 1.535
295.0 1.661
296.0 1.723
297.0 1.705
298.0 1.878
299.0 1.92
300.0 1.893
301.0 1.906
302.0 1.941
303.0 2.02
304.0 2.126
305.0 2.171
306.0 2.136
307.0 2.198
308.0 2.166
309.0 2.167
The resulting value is 1.8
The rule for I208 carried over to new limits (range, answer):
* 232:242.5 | 1.76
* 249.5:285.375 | 1.92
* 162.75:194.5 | 1.78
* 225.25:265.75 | 1.9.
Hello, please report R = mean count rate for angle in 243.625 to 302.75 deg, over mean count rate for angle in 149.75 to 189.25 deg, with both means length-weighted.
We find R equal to 1.08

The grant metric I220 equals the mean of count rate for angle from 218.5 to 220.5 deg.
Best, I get 1.54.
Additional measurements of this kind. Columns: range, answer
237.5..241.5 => 1.78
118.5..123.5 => 1.96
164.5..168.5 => 1.6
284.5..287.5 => 1.55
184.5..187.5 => 1.93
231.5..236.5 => 1.73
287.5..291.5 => 1.48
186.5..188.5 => 1.91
